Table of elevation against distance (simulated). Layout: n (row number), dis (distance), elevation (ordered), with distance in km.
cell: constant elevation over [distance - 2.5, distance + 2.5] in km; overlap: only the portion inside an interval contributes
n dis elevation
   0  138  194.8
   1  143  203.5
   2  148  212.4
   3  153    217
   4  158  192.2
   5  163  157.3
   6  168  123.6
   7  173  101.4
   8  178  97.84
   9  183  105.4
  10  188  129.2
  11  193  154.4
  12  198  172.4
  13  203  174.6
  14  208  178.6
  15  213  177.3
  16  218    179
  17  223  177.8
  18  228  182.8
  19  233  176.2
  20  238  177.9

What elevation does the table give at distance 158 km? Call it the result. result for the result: 192.2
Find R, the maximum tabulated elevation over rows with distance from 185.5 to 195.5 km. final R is 154.4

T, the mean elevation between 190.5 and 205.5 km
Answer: 167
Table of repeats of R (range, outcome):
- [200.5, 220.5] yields 179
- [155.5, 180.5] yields 192.2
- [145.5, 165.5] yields 217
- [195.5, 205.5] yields 174.6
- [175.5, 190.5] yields 129.2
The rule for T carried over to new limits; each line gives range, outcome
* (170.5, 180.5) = 99.6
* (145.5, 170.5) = 180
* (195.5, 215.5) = 176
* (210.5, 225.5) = 178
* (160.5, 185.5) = 117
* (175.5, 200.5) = 132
